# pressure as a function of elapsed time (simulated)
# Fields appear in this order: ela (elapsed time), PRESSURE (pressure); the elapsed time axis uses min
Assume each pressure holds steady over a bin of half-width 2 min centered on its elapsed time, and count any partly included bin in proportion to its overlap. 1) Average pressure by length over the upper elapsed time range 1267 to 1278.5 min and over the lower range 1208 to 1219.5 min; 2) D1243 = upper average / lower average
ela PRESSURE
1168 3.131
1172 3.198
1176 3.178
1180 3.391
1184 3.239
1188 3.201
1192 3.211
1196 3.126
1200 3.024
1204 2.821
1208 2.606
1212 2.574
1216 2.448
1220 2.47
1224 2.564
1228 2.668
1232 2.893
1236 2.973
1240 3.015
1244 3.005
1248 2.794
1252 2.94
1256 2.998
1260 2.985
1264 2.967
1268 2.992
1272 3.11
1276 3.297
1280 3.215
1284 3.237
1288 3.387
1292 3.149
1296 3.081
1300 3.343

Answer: 1.2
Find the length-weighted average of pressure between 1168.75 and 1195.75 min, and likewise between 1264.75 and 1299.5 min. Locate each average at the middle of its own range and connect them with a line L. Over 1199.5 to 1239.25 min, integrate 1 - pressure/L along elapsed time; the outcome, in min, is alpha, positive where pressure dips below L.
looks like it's 6.3 min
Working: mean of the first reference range 3.22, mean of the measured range 2.7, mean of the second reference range 3.18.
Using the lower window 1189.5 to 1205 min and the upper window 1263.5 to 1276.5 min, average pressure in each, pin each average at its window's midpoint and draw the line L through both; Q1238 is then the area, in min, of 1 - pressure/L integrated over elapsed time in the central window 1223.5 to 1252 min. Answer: 1.9 min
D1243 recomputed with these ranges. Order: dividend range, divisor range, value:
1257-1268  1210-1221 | 1.19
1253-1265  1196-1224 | 1.11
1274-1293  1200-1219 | 1.23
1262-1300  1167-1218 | 1.05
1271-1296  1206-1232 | 1.25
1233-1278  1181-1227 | 1.05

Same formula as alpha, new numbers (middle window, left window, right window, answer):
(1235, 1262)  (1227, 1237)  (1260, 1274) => -0.28 min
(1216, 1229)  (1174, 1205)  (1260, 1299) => 2.54 min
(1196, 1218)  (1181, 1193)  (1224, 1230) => 1.53 min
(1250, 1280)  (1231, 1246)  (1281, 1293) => 0.78 min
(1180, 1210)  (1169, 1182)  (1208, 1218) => -1.87 min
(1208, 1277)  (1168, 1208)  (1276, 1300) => 7.24 min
